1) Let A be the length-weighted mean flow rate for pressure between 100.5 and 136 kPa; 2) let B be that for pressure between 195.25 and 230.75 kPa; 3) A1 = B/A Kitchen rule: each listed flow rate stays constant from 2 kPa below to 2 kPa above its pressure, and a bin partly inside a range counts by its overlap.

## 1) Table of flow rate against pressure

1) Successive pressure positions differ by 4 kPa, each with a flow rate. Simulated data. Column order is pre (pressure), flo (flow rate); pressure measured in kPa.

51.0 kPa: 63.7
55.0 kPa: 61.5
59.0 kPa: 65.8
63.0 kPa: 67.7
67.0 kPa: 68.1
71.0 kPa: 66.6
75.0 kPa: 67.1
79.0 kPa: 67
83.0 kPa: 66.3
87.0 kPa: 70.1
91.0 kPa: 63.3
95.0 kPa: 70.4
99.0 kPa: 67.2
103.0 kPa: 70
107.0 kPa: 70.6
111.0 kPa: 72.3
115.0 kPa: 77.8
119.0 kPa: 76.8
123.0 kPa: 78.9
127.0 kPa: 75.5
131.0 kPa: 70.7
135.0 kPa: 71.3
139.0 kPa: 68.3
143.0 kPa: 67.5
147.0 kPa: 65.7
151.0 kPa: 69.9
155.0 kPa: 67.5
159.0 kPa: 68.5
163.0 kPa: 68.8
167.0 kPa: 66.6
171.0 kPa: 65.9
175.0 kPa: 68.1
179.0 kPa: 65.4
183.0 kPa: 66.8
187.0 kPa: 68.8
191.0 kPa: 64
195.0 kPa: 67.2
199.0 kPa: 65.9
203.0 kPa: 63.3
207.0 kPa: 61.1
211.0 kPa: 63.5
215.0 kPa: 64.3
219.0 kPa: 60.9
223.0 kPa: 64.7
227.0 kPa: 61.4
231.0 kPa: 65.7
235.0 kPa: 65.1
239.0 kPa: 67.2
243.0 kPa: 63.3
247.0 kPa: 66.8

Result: 0.86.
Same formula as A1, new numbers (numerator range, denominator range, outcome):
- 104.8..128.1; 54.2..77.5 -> 1.13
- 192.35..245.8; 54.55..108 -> 0.95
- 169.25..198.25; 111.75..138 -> 0.89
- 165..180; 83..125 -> 0.93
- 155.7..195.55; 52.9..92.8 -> 1.01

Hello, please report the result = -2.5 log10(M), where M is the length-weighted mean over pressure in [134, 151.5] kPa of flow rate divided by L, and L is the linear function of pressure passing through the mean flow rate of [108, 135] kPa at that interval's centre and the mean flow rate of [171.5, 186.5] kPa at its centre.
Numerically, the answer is 0.06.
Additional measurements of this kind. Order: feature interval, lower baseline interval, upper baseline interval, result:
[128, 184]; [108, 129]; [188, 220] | 0.04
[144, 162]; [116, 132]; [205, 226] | 0.06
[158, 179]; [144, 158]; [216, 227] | -0.01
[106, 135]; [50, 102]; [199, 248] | -0.14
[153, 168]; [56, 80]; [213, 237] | -0.05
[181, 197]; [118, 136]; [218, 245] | 0.03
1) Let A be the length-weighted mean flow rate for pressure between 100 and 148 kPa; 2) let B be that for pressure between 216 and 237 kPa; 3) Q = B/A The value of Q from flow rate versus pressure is 0.9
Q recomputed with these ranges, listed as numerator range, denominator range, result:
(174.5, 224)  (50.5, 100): 0.97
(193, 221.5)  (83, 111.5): 0.93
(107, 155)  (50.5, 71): 1.10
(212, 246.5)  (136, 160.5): 0.94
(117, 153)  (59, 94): 1.07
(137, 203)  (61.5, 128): 0.95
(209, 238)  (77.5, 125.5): 0.90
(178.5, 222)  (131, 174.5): 0.95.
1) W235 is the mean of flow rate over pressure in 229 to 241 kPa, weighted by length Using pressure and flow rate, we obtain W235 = 66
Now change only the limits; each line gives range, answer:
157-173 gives 67.4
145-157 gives 67.7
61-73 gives 67.5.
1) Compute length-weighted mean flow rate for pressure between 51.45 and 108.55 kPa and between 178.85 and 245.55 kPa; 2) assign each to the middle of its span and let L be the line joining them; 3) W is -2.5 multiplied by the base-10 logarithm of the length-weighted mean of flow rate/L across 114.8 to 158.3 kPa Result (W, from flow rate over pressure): -0.09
